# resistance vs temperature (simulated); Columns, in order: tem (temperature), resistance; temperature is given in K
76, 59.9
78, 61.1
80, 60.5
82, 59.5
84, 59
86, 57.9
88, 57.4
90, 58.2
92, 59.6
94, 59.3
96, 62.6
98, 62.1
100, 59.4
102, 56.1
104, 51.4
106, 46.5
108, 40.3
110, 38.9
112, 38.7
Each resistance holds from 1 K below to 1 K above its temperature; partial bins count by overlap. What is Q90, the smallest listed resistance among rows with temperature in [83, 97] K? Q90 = 57.4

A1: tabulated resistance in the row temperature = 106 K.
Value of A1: 46.5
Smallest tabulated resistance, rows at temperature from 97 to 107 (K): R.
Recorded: 46.5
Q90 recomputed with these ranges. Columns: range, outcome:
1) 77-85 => 59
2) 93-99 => 59.3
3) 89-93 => 58.2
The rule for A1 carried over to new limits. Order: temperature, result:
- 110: 38.9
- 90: 58.2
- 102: 56.1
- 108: 40.3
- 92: 59.6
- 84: 59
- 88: 57.4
